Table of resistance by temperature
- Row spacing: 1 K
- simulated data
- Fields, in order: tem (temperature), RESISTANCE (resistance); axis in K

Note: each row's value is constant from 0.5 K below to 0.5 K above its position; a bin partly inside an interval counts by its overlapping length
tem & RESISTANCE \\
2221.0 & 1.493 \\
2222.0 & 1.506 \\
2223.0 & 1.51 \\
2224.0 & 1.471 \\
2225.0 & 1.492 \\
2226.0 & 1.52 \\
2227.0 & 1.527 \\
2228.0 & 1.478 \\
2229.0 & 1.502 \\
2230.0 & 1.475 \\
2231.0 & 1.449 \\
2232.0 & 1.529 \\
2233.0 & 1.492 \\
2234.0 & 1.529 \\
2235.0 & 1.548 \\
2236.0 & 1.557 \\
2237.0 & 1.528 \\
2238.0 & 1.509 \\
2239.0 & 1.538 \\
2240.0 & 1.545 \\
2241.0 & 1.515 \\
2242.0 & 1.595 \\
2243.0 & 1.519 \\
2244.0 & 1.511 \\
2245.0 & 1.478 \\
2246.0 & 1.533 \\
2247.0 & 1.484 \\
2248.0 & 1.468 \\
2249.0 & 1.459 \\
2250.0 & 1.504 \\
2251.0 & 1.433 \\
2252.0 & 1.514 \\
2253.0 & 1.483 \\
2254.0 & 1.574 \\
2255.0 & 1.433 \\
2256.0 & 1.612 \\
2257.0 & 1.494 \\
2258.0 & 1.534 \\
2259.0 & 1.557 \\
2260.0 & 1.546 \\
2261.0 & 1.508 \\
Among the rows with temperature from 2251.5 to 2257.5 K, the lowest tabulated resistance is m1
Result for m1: 1.433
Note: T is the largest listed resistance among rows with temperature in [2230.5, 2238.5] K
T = 1.557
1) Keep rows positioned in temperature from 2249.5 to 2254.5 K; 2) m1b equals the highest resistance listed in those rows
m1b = 1.574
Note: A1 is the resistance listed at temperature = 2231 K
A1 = 1.449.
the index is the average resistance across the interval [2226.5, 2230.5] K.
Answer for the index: 1.5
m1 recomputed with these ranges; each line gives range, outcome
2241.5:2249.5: 1.459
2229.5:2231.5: 1.449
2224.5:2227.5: 1.492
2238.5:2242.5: 1.515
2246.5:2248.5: 1.468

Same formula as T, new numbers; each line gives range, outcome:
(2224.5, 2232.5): 1.529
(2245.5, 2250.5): 1.533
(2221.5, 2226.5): 1.52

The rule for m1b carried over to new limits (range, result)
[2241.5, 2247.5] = 1.595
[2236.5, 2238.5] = 1.528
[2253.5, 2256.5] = 1.612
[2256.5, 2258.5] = 1.534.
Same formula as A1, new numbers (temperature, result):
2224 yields 1.471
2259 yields 1.557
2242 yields 1.595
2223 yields 1.51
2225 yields 1.492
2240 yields 1.545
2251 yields 1.433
